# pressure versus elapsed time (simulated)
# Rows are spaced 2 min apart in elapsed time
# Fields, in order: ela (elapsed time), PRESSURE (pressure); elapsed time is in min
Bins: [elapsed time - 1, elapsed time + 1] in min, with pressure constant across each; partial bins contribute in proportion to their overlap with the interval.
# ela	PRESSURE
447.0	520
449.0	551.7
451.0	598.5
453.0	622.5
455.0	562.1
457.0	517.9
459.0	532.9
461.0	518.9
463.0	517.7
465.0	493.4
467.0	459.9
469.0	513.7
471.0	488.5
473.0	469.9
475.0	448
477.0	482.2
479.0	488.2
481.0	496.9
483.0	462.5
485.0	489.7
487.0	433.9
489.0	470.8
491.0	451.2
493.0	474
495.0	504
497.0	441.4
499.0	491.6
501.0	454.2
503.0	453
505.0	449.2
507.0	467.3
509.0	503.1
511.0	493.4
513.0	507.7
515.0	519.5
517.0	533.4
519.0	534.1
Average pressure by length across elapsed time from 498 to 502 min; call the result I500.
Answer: 473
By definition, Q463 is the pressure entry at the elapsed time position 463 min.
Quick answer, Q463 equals 517.7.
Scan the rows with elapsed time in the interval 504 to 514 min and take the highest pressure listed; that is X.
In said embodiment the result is 507.7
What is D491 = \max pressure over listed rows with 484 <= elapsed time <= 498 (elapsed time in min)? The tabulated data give 504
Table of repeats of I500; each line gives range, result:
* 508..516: 506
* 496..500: 466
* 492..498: 473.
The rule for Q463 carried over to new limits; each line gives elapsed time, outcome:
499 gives 491.6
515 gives 519.5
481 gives 496.9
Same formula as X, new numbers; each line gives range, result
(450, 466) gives 622.5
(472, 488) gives 496.9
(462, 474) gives 517.7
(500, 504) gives 454.2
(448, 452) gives 598.5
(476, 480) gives 488.2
